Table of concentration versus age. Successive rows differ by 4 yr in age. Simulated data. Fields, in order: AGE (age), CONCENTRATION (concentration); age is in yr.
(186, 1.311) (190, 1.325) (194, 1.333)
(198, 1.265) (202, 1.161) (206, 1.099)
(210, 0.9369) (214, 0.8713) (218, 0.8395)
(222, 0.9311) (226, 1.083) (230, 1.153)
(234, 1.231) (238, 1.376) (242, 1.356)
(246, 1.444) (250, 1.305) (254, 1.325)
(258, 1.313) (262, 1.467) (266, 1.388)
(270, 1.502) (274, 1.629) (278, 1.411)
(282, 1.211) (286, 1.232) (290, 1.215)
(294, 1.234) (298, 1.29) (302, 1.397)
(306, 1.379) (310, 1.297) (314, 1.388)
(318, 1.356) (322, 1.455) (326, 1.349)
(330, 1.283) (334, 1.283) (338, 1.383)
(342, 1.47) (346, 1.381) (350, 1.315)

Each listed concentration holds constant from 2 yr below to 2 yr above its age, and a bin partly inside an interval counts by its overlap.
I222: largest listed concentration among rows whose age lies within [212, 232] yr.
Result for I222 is 1.153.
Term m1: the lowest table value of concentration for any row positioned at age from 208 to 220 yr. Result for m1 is 0.8395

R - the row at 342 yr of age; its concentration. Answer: 1.47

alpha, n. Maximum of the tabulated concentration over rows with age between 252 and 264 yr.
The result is 1.467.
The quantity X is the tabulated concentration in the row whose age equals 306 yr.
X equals 1.379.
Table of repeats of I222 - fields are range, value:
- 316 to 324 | 1.455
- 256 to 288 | 1.629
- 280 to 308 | 1.397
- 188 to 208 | 1.333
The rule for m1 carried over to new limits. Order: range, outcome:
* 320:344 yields 1.283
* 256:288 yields 1.211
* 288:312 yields 1.215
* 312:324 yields 1.356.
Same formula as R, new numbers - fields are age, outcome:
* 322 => 1.455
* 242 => 1.356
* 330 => 1.283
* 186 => 1.311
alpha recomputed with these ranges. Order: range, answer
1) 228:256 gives 1.444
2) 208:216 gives 0.9369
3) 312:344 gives 1.47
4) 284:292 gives 1.232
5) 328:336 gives 1.283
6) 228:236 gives 1.231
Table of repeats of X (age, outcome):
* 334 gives 1.283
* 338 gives 1.383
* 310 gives 1.297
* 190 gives 1.325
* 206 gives 1.099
